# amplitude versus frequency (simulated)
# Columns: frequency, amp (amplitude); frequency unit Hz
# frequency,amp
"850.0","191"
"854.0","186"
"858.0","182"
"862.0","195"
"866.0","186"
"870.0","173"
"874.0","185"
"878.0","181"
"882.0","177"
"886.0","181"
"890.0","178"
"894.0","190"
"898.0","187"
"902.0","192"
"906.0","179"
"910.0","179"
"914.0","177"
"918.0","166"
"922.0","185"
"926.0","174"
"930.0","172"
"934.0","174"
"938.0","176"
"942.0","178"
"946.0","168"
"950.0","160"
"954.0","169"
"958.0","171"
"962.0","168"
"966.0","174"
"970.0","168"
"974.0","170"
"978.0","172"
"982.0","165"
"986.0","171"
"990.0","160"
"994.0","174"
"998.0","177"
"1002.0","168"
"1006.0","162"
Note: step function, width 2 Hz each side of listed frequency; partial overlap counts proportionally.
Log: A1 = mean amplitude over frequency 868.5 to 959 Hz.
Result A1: 177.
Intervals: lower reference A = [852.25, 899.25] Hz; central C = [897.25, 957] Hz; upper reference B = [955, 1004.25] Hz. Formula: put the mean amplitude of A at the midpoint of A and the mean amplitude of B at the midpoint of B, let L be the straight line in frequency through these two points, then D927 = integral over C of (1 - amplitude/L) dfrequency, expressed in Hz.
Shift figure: 0.4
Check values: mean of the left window 183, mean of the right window 170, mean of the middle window 175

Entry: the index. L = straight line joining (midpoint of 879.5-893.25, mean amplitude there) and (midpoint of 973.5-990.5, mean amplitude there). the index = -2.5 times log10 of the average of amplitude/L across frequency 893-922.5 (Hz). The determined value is -0.026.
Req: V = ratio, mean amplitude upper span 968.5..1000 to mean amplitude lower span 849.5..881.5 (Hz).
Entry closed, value 0.9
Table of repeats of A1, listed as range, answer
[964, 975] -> 171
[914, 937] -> 175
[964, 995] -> 169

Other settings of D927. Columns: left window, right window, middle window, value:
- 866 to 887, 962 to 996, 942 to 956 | 0.4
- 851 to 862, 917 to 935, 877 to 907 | -0.5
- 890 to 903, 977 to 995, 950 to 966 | 0.5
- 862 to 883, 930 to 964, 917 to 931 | -0.1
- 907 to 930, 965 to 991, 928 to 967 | 0.3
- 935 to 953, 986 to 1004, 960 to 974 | 0.0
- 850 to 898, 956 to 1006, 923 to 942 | 0.1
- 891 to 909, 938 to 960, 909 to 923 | 0.4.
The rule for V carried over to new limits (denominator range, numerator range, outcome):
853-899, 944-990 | 0.92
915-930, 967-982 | 0.97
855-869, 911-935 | 0.94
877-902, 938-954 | 0.93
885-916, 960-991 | 0.92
